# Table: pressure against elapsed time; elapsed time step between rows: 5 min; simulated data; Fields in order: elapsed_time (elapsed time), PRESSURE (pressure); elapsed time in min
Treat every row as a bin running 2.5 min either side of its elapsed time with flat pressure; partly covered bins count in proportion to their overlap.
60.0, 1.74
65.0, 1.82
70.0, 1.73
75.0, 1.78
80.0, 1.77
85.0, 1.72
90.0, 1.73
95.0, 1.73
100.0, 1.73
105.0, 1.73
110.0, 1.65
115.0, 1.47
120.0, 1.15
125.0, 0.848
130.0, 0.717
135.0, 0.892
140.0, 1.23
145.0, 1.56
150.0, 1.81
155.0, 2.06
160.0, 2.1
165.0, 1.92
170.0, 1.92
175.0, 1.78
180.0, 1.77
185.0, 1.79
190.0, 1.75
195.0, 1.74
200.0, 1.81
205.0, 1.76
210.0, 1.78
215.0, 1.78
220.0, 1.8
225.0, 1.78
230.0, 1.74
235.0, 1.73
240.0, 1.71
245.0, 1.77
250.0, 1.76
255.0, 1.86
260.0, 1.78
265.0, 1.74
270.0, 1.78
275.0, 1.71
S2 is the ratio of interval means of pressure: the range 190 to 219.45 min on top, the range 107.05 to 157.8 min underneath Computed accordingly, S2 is 1.32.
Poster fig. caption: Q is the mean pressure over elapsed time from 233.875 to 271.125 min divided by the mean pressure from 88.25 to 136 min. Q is 1.3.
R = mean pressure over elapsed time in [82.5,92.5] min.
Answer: 1.73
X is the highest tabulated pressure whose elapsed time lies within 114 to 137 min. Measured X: 1.47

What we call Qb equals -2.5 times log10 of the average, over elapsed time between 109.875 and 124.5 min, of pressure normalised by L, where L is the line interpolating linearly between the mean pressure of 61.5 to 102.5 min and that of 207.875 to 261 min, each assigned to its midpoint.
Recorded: 0.32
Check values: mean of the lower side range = 1.75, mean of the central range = 1.31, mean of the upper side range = 1.77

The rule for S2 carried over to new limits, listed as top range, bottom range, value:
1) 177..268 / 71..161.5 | 1.15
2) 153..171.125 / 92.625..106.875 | 1.16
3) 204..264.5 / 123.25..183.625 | 1.13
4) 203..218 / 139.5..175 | 0.97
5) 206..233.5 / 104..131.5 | 1.41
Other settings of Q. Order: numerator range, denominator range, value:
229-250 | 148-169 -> 0.88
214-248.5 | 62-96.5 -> 1.00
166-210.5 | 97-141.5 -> 1.41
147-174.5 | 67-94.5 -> 1.11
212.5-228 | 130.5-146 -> 1.58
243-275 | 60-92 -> 1.01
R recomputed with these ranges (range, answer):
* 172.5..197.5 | 1.77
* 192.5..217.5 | 1.77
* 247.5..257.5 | 1.81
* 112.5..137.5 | 1.02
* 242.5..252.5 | 1.76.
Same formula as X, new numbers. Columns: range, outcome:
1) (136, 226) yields 2.1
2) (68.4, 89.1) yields 1.78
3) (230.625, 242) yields 1.73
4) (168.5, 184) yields 1.92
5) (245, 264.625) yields 1.86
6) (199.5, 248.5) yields 1.81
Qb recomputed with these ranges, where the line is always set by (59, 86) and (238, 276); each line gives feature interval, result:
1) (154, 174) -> -0.12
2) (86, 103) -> 0.02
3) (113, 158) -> 0.32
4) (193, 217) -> -0.01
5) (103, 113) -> 0.05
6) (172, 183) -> -0.01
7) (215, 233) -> 0.00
